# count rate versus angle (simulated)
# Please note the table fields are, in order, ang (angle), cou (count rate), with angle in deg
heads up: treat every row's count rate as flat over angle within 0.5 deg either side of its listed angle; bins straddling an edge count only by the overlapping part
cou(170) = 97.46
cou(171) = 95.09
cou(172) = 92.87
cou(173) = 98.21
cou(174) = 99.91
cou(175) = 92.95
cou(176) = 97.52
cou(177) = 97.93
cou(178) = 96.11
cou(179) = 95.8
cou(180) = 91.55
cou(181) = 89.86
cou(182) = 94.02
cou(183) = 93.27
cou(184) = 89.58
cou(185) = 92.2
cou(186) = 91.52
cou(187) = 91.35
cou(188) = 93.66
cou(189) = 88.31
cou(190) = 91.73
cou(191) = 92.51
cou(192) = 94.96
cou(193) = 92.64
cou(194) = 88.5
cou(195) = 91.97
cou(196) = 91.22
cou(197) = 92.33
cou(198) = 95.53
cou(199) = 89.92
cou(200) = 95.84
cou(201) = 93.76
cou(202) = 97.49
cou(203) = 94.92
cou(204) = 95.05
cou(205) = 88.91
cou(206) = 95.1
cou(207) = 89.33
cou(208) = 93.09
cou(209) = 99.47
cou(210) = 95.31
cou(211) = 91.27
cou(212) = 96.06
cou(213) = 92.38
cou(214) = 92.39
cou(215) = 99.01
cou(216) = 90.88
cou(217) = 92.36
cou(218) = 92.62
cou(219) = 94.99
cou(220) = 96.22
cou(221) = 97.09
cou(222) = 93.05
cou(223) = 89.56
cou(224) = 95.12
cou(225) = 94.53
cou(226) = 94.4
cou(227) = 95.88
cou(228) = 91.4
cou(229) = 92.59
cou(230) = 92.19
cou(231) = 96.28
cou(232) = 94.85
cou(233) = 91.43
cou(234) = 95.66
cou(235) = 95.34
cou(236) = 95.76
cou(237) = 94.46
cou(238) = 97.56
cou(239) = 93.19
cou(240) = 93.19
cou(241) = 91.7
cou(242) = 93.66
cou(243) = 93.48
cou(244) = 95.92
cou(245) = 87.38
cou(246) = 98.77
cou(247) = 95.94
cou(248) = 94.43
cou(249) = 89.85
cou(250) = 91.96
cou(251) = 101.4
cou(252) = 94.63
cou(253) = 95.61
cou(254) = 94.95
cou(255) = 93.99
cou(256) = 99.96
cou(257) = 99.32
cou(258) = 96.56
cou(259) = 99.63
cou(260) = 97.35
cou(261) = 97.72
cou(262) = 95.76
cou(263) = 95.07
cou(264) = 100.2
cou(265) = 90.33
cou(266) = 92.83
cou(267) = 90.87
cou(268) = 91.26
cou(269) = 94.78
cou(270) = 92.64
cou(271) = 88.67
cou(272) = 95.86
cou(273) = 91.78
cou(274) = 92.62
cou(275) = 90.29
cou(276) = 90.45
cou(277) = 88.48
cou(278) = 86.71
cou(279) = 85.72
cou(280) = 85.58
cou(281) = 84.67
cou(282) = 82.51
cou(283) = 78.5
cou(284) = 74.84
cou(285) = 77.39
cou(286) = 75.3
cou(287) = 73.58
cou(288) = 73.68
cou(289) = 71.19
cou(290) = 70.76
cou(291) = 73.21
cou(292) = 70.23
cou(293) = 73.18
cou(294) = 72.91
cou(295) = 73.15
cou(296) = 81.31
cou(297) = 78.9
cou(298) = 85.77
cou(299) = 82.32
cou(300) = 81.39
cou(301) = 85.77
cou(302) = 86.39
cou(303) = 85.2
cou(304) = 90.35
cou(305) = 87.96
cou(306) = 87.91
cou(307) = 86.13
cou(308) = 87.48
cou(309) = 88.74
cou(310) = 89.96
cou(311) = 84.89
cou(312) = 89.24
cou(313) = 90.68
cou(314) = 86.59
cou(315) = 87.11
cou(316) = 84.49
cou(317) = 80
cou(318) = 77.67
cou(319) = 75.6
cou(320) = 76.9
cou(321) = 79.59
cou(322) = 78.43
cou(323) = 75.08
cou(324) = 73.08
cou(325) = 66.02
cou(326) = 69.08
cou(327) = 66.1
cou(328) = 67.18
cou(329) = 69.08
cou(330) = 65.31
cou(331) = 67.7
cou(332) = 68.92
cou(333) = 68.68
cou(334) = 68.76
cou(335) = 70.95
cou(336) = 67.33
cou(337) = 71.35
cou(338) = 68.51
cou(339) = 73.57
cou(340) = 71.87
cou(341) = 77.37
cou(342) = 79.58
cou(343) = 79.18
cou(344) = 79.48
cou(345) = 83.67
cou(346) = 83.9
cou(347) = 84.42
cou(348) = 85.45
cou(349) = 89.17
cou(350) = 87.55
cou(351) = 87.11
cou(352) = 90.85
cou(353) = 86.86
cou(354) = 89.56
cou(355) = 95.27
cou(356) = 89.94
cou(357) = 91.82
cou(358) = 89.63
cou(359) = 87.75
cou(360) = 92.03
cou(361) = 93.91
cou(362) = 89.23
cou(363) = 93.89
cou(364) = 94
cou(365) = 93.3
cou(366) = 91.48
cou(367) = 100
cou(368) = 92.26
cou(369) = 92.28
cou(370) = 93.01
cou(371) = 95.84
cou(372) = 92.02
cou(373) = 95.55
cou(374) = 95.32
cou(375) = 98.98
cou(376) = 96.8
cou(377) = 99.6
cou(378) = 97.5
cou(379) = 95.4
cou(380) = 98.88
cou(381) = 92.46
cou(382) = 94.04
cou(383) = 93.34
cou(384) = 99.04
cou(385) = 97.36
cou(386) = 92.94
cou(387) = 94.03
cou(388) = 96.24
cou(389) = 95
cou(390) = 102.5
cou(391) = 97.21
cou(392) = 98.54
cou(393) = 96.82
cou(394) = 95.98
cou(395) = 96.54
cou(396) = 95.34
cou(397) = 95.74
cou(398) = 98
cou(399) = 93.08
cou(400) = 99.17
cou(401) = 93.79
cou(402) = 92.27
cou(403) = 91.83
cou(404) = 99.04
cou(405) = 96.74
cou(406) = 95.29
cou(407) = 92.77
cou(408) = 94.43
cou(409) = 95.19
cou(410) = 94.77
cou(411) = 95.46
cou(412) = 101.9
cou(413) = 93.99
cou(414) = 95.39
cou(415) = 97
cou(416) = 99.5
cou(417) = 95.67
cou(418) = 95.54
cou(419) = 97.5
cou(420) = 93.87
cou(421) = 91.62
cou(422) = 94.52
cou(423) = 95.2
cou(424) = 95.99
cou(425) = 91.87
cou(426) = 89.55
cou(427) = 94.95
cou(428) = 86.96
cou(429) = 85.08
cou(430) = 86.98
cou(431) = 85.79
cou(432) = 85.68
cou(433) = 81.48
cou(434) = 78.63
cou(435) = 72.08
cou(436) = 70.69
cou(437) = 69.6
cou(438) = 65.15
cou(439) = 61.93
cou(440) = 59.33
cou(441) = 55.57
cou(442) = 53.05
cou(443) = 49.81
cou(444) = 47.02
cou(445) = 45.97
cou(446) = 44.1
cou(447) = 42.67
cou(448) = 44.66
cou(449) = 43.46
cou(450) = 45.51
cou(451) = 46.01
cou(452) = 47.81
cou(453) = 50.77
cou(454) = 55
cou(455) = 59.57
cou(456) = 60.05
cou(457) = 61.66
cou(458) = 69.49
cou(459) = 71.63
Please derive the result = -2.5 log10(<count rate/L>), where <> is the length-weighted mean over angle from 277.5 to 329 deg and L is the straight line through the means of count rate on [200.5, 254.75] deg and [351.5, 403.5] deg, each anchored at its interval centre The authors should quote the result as 0.18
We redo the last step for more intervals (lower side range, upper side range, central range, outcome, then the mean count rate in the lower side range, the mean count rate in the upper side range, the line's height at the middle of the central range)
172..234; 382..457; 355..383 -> -0.11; 93.6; 82.1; 84.8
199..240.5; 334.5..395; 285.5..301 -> 0.21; 94.1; 90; 92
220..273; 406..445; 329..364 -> 0.09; 94.5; 83.6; 88.4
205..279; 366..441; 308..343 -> 0.22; 94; 91.9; 92.9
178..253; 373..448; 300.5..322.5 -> 0.07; 93.6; 87.6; 90.6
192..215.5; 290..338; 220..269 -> -0.08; 93.6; 78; 87.8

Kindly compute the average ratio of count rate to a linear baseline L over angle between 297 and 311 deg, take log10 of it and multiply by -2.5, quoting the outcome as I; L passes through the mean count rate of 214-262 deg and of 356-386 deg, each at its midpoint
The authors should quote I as 0.10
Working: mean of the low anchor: 94.7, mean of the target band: 86.2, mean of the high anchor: 94.3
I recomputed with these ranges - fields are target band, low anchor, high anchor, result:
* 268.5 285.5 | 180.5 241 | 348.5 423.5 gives 0.08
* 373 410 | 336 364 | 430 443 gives -0.23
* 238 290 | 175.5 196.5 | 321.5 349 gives -0.10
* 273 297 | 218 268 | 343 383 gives 0.18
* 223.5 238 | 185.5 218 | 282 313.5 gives -0.06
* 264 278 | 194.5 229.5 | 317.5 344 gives -0.11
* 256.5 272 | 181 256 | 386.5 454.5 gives -0.05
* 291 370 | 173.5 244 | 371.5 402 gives 0.17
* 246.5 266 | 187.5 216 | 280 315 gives -0.11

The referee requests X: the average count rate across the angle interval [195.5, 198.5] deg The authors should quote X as 93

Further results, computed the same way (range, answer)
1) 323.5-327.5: 68.6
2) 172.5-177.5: 97.3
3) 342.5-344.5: 79.3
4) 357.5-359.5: 88.7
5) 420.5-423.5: 93.8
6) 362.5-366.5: 93.2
